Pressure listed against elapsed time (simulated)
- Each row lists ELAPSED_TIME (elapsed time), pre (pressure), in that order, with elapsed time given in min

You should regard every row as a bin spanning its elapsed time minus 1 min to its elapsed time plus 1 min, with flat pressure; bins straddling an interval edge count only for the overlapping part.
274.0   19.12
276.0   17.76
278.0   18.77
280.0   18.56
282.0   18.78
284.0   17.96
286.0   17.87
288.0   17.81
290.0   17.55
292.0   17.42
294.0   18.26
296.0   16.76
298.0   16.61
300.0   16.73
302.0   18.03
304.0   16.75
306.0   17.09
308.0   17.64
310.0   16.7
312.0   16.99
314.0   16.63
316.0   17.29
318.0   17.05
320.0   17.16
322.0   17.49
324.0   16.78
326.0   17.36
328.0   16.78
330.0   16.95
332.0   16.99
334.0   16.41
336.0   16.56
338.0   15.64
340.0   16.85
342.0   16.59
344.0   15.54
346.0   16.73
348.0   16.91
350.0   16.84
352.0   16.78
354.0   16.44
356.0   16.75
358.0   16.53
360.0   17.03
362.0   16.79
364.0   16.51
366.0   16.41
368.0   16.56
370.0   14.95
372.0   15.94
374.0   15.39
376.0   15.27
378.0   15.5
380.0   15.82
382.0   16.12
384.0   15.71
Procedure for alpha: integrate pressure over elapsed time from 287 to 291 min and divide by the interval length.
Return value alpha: 17.7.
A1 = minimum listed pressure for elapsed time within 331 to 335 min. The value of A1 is 16.41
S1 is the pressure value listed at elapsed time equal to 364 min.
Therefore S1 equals 16.51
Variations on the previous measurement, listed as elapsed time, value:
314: 16.63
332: 16.99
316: 17.29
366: 16.41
